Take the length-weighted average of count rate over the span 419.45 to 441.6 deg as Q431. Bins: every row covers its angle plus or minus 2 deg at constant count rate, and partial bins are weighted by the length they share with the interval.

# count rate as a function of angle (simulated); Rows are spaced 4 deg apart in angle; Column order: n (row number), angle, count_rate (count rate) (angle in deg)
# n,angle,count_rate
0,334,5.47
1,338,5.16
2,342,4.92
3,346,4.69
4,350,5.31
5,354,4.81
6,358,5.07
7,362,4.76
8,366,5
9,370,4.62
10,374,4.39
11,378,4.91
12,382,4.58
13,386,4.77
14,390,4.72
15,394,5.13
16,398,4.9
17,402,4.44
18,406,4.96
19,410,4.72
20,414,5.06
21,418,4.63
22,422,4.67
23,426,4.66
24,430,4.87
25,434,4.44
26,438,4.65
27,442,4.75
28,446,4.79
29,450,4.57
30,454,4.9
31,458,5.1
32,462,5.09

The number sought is 4.66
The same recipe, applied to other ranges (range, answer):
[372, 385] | 4.64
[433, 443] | 4.62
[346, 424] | 4.81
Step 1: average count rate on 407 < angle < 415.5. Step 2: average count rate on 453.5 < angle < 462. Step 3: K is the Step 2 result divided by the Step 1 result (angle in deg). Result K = 1.03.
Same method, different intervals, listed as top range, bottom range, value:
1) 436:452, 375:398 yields 0.98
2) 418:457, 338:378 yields 0.97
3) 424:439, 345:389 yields 0.97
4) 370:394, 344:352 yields 0.94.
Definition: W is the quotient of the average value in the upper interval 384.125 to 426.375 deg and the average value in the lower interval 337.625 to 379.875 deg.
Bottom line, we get 0.98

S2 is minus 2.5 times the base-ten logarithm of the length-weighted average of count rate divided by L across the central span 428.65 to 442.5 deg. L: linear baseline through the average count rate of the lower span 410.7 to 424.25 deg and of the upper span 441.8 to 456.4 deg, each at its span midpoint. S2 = 0.025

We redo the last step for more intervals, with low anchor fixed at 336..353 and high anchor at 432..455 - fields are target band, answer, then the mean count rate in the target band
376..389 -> 0.029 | 4.75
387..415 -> -0.004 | 4.84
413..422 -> -0.005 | 4.78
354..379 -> 0.033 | 4.79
